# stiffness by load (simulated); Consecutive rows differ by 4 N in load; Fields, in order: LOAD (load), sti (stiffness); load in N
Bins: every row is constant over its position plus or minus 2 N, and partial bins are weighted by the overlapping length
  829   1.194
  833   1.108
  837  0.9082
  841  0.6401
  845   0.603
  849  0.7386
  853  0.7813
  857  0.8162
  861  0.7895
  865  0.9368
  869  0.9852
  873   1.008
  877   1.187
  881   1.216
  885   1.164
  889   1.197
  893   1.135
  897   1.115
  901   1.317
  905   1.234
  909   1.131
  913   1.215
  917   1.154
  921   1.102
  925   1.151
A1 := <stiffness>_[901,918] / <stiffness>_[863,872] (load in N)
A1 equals 1.24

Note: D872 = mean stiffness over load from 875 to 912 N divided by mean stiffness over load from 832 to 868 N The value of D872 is 1.47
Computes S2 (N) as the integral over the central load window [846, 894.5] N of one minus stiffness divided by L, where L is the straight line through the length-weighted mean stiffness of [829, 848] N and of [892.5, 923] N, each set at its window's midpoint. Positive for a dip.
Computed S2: 1.0 N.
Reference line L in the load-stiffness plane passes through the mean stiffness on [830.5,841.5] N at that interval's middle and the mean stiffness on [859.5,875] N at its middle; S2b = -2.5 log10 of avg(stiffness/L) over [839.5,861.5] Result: 0.27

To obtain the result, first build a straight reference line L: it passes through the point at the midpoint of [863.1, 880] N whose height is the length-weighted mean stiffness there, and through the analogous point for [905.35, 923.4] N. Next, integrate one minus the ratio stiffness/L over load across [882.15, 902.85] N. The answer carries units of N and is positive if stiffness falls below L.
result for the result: -1.7 N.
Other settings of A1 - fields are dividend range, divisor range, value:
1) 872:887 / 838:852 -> 1.68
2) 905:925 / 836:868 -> 1.49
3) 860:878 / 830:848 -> 1.18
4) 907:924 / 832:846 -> 1.42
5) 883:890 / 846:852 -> 1.63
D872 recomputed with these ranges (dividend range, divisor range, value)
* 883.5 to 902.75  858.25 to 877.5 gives 1.24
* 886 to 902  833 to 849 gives 1.54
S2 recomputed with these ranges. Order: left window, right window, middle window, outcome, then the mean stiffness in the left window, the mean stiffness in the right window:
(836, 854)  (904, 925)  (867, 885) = -3.6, 0.722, 1.16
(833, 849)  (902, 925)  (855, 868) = 0.4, 0.769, 1.17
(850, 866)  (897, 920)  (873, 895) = -3.3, 0.819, 1.2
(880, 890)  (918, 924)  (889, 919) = -0.9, 1.19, 1.12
